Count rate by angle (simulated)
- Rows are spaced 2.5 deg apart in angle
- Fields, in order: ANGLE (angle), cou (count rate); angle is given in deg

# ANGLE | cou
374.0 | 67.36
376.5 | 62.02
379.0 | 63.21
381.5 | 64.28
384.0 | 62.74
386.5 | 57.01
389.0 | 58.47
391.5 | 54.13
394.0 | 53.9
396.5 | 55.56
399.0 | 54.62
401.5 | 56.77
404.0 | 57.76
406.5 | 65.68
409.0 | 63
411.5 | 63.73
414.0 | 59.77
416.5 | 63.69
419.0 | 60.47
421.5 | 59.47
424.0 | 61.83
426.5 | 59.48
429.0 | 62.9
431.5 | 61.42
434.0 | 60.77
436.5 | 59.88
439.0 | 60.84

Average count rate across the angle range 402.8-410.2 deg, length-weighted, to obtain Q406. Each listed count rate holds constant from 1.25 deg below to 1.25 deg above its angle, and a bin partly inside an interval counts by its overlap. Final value 62.2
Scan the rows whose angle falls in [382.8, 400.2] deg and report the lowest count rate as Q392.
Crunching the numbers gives 53.9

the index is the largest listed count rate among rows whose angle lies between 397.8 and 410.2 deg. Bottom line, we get 65.68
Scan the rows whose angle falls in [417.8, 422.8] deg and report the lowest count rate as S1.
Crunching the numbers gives 59.47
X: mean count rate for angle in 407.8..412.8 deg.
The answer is 63.3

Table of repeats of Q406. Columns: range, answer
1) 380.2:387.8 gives 61.3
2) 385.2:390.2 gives 57.8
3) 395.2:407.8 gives 58.1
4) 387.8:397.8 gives 55.5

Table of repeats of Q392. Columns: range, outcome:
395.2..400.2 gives 54.62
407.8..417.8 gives 59.77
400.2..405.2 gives 56.77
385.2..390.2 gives 57.01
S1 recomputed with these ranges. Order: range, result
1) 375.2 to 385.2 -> 62.02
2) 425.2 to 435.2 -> 59.48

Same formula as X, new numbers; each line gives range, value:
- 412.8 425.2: 61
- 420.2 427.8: 60.3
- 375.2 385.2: 63.1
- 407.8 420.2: 62.1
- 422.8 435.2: 61.3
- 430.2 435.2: 61.1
